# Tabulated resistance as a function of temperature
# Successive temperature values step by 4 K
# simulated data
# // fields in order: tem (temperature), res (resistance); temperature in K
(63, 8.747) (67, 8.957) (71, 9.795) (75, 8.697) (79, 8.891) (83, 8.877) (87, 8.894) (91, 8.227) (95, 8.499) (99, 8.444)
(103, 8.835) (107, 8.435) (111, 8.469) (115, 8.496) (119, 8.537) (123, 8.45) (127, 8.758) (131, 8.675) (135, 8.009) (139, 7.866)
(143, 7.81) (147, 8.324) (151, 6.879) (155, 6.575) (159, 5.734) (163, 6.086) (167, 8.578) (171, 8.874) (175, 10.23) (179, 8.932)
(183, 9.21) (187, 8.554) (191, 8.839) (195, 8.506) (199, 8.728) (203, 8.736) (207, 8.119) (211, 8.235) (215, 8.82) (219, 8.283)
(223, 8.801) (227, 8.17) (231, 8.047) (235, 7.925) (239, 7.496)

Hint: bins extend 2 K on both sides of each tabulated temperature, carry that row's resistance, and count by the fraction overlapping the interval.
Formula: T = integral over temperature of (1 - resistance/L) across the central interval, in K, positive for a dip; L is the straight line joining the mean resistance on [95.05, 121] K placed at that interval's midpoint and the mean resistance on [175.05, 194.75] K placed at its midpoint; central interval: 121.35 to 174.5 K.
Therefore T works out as 5.81 K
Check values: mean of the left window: 8.53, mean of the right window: 8.98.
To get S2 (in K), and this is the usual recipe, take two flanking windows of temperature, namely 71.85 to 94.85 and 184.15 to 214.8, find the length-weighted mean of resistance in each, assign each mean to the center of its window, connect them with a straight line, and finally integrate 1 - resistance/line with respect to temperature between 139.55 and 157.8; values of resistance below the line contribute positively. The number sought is 2.7 K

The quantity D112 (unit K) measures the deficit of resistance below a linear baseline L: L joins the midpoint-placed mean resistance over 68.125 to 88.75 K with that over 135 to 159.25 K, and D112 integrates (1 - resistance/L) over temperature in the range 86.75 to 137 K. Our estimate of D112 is -1.8 K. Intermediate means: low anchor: 9.03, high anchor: 7.37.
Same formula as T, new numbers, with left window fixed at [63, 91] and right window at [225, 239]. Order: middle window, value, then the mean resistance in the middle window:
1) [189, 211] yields -1.03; 8.55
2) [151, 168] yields 3.57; 6.65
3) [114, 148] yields 1.12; 8.32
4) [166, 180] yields -1.46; 9.21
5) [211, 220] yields -0.49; 8.51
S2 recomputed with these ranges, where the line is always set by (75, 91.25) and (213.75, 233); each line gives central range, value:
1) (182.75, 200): -0.47 K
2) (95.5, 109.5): 0.26 K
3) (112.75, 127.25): 0.24 K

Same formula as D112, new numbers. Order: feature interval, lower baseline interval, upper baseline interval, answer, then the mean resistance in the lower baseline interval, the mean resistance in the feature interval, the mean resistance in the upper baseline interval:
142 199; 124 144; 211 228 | 1.8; 8.26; 8.11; 8.51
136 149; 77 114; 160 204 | 0.9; 8.62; 8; 8.59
